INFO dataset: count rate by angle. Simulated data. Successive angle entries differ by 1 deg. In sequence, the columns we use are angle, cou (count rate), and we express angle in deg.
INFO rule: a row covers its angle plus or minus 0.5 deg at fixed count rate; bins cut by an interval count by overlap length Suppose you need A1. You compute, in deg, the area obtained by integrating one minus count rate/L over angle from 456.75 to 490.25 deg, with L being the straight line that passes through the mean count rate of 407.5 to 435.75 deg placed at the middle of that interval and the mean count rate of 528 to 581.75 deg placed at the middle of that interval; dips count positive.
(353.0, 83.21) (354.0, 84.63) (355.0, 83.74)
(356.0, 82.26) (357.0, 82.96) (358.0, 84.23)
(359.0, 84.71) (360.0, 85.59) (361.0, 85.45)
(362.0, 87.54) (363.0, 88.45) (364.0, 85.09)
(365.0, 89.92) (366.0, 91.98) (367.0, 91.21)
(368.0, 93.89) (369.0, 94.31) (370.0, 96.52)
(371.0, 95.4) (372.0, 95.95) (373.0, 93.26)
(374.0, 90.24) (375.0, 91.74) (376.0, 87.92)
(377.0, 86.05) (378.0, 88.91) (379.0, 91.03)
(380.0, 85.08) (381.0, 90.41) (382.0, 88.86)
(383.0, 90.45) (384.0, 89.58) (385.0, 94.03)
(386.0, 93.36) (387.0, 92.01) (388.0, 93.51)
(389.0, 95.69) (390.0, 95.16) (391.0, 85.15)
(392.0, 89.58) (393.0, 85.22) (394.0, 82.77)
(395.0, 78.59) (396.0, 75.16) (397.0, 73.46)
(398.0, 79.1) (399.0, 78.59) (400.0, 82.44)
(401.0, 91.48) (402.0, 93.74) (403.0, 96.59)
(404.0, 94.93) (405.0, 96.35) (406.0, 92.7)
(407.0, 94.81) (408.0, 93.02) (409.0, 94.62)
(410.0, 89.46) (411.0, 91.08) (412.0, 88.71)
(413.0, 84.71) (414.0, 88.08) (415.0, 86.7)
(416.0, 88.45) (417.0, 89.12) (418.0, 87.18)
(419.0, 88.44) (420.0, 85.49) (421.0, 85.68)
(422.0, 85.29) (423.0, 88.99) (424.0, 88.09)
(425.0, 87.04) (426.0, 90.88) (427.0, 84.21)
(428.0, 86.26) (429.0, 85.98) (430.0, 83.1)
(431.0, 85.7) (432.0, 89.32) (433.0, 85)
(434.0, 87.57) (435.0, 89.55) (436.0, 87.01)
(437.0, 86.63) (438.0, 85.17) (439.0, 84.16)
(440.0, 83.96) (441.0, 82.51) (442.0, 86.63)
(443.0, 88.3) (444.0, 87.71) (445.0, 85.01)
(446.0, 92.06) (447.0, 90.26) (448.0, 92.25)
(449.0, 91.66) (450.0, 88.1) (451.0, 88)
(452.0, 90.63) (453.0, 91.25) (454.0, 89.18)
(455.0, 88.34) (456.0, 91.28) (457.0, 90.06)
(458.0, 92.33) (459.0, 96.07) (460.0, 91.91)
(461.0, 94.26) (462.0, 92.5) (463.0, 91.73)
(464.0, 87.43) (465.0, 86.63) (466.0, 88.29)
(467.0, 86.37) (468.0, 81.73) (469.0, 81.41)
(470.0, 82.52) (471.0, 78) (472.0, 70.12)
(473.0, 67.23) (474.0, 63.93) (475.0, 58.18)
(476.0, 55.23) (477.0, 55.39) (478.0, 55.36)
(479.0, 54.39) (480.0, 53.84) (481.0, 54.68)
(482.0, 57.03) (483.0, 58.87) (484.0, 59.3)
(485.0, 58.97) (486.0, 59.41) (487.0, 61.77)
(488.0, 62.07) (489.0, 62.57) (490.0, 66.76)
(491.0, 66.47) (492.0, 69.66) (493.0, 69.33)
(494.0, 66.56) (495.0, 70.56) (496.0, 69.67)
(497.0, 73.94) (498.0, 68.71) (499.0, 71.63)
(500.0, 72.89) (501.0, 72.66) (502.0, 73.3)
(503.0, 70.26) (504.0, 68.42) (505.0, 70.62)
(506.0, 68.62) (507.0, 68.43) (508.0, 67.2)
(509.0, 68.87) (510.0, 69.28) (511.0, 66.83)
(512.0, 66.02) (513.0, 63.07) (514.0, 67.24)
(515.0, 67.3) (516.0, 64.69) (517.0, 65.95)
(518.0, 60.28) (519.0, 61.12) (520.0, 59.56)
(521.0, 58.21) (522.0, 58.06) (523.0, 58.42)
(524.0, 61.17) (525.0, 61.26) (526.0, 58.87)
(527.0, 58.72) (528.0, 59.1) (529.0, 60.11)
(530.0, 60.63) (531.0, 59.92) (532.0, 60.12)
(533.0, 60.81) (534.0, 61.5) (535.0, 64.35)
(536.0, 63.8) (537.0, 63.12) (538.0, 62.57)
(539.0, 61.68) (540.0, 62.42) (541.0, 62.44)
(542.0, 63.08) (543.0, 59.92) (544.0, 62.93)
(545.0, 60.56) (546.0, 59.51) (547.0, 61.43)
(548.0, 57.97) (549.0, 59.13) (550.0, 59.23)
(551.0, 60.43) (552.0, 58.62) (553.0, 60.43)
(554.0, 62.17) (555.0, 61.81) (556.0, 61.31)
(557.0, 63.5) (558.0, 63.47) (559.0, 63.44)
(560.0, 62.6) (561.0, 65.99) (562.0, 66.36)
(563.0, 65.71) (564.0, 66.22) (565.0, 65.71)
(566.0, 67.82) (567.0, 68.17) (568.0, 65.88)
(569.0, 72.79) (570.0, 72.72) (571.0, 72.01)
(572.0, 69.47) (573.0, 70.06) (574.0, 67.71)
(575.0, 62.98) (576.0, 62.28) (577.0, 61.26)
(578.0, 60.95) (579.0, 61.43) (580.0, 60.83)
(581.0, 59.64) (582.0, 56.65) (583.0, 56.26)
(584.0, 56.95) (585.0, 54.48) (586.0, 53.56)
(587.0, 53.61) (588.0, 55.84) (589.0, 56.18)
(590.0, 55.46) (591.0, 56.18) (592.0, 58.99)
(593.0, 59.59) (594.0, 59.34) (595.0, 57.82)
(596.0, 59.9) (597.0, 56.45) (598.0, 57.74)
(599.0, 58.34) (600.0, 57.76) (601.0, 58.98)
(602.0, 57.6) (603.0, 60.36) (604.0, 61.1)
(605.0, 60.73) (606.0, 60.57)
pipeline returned 2.7 deg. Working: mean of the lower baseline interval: 87.8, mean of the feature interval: 72.2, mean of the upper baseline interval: 63.2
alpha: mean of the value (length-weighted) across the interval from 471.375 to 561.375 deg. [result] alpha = 63.1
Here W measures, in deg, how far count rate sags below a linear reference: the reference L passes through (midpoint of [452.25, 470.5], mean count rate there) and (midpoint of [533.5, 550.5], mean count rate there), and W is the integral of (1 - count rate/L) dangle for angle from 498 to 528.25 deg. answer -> 2.6 deg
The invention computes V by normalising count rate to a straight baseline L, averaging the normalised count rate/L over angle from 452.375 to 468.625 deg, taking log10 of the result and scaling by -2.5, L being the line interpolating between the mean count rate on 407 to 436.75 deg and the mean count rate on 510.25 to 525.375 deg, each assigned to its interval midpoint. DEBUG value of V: -0.16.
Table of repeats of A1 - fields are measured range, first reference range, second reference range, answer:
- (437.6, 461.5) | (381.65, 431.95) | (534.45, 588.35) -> -2.4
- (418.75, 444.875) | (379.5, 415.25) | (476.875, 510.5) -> -2.0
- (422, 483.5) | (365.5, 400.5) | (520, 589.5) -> -3.2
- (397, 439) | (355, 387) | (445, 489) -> -2.3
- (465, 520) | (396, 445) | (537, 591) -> 5.6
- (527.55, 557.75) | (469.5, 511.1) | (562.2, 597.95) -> 1.0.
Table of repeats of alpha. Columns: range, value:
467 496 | 64.8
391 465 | 88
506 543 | 62.7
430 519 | 75.7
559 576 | 67.4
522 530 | 59.6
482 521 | 66.3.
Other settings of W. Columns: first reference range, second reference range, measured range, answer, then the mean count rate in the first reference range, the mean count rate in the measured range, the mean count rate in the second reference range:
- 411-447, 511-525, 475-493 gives 3.00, 86.9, 59.8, 62.5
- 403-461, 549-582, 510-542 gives 4.24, 88.8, 62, 64.3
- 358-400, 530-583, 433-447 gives -1.23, 88.4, 86.7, 63.1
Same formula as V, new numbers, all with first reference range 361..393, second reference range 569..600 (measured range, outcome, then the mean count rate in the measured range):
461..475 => -0.05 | 81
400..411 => -0.08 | 93.1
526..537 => 0.12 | 60.9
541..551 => 0.09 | 60.5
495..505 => 0.02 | 71.2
